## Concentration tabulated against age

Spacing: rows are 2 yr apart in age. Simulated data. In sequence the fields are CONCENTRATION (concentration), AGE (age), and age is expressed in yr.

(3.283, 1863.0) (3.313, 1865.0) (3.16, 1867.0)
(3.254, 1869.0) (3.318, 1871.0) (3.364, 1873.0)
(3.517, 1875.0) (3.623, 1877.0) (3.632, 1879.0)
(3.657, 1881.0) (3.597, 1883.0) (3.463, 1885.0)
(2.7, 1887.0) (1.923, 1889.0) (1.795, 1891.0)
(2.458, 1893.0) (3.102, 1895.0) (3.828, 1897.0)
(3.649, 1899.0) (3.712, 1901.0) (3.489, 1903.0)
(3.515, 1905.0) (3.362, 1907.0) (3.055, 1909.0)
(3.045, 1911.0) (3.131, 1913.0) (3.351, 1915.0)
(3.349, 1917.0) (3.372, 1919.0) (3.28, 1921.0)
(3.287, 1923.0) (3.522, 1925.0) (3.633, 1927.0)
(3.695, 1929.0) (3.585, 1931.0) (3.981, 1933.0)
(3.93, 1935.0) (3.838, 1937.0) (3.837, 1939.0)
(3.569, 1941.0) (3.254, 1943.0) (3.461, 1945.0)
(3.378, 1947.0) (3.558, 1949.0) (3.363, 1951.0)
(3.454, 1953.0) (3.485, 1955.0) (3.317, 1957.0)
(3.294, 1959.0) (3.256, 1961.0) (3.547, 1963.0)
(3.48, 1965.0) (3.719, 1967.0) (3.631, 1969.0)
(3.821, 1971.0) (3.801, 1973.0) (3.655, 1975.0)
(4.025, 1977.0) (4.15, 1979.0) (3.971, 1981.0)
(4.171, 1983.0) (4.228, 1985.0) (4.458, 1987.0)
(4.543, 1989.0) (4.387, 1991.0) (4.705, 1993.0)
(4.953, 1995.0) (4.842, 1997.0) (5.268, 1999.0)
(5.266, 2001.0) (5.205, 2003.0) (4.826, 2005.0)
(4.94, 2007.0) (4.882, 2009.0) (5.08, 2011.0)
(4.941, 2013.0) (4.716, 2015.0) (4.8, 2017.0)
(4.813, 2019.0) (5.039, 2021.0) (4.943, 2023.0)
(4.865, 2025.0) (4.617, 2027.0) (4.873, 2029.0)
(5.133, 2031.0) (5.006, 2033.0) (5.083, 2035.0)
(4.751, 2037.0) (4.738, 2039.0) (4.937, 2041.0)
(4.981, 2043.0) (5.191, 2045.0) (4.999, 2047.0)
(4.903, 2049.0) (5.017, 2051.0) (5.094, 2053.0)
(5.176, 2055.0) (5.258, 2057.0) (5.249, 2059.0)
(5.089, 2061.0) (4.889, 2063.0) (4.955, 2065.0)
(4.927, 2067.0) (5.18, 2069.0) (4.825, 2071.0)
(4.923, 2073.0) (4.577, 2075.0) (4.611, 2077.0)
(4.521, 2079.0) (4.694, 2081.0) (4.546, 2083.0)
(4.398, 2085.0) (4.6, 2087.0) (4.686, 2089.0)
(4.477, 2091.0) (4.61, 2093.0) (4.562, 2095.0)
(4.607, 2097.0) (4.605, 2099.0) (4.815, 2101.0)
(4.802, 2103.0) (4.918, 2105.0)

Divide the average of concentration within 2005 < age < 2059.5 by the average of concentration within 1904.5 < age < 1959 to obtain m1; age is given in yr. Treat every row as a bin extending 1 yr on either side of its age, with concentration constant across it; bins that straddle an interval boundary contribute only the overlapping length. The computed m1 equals 1.43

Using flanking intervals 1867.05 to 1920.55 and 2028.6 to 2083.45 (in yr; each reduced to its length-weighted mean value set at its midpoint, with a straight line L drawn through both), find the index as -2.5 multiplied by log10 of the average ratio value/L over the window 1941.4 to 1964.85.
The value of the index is 0.136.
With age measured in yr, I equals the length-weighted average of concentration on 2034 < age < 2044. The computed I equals 4.9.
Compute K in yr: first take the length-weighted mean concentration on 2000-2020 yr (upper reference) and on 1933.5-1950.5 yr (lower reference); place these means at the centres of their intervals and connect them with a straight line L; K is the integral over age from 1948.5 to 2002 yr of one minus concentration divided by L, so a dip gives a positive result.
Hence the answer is 3.3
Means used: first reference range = 3.61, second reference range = 4.95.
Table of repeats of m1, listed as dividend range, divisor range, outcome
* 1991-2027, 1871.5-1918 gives 1.52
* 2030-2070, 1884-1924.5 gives 1.60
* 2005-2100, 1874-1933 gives 1.47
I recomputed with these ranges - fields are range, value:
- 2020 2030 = 4.87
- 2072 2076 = 4.75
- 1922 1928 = 3.48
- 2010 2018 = 4.88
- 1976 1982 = 4.05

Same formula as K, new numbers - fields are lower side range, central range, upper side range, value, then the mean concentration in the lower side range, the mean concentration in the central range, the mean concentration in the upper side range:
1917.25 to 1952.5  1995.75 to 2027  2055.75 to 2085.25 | -4.84 yr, 3.56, 4.95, 4.86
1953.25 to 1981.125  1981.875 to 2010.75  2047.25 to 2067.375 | -4.69 yr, 3.64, 4.77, 5.06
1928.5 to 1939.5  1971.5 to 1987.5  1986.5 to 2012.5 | 1.83 yr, 3.82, 4.04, 4.88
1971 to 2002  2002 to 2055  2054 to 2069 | -1.75 yr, 4.41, 4.94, 5.08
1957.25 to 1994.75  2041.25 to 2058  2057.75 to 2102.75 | -2.08 yr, 3.94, 5.07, 4.75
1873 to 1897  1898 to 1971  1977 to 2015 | 5.71 yr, 3.09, 3.49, 4.69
